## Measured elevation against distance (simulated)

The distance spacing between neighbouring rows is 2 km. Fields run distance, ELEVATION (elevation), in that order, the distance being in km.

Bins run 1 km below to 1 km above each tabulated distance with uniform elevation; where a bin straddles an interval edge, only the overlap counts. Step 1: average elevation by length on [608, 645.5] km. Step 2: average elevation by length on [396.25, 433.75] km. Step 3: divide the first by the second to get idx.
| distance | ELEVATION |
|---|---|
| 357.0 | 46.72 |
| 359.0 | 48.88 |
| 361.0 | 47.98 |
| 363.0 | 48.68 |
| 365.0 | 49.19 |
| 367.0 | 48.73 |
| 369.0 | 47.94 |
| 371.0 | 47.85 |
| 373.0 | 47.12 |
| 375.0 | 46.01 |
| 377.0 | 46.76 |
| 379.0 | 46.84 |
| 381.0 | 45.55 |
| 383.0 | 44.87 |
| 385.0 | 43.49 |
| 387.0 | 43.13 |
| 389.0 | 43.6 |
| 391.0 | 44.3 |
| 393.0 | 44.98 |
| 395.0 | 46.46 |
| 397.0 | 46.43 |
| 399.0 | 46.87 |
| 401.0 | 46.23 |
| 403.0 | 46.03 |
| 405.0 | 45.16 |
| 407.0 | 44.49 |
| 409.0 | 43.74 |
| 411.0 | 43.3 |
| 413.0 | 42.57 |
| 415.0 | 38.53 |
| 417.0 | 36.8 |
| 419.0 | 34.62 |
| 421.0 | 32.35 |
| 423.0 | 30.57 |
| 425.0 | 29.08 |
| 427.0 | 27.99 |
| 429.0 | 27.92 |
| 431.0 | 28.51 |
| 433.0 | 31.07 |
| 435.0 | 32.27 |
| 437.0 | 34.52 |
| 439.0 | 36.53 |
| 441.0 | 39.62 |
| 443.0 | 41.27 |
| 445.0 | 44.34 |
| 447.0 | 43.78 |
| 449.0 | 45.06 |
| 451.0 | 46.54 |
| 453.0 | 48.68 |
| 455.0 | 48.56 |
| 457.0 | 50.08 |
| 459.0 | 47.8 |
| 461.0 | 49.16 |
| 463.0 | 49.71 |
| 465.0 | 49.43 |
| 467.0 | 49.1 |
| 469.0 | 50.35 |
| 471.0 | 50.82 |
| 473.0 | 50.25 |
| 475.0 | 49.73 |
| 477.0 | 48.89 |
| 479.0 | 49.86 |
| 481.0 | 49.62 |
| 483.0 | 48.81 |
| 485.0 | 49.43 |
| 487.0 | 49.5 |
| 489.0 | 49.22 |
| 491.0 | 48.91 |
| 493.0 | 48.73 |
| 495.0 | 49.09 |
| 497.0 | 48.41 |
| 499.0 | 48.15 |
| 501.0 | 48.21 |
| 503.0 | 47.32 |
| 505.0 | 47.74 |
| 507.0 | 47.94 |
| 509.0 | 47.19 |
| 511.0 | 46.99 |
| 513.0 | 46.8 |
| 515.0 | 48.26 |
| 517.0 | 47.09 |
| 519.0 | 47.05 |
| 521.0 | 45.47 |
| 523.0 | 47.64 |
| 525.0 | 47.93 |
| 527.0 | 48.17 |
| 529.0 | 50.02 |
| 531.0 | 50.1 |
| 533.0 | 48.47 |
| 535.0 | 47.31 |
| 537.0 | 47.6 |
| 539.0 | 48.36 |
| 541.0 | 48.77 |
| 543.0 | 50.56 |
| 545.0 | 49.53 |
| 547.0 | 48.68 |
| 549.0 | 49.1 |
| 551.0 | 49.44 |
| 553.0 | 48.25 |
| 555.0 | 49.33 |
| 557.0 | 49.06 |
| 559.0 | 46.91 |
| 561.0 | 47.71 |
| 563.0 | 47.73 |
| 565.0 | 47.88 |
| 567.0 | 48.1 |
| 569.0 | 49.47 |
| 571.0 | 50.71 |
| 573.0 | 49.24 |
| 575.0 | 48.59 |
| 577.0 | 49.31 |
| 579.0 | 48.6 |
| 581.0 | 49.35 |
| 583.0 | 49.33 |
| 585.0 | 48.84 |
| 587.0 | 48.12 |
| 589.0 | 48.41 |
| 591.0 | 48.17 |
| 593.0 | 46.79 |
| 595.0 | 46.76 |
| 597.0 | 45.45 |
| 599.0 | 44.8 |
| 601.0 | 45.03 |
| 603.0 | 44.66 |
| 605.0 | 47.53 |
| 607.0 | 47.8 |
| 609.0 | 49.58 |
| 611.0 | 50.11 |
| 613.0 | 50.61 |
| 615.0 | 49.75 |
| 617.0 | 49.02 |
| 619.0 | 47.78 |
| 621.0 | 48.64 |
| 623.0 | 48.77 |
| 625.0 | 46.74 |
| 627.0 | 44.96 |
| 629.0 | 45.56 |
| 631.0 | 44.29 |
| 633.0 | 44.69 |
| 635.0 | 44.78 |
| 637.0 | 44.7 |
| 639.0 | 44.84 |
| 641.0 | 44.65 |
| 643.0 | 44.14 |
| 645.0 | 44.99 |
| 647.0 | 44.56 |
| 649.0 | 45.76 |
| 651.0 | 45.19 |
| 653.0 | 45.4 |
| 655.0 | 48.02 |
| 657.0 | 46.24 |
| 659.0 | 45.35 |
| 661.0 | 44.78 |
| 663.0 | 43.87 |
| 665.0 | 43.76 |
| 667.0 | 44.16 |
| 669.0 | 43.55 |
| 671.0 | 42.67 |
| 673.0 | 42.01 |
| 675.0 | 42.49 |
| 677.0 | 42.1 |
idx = 1.2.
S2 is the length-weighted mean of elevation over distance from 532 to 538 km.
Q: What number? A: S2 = 47.8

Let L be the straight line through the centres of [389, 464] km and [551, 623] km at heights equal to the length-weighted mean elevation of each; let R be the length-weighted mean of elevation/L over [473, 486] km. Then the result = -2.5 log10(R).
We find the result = -0.14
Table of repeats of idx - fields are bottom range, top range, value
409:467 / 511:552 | 1.21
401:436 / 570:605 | 1.31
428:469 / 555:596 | 1.14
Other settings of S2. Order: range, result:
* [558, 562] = 47.3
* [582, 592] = 48.6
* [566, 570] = 48.8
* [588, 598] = 47.1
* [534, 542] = 48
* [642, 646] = 44.6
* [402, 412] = 44.5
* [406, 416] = 42.5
